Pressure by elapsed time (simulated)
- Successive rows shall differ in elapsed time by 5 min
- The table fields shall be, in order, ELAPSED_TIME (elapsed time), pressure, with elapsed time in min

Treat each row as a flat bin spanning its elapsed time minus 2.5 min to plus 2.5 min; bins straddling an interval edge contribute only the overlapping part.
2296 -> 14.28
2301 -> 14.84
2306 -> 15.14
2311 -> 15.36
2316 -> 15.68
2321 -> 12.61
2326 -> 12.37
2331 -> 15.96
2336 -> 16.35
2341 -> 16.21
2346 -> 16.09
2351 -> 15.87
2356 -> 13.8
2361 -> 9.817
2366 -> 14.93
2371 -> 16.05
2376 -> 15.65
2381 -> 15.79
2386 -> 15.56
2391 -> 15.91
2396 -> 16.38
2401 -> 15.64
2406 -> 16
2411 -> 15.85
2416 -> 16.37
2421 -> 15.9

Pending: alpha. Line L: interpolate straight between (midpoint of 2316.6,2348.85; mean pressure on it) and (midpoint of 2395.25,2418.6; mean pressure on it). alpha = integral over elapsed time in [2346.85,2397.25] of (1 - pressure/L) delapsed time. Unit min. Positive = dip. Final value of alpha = 1.83 min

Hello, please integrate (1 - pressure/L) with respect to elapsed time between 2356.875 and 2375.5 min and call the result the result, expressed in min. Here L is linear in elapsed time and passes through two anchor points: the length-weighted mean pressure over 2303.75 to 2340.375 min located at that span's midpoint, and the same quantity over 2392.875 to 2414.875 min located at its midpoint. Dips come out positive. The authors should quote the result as 2.0 min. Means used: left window 14.9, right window 16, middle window 13.8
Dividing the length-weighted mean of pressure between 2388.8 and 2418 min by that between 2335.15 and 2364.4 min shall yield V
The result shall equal 1.10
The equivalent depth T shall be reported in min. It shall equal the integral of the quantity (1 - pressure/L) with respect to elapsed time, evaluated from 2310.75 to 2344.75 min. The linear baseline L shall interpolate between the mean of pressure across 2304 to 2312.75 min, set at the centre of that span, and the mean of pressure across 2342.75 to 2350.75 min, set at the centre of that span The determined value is 1.5 min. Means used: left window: 15.2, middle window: 14.9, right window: 16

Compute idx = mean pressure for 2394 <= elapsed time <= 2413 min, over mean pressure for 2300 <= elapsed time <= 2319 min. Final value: 1.05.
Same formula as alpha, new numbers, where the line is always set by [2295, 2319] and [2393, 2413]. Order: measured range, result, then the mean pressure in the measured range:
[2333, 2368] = 1.64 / 14.7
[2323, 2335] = 0.71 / 14.4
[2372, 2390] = 0.05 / 15.7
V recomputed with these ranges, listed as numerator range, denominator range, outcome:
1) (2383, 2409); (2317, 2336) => 1.12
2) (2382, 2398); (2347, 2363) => 1.18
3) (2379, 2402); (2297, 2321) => 1.06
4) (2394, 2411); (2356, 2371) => 1.21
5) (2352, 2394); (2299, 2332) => 1.02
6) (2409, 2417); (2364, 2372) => 1.04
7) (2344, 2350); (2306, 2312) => 1.05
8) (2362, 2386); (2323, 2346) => 1.00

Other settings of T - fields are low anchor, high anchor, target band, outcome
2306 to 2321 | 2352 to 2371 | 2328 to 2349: -2.7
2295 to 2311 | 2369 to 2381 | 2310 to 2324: 0.6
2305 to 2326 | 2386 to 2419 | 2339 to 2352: -1.0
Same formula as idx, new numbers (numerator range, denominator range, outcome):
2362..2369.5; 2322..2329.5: 1.09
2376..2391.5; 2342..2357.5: 1.02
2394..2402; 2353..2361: 1.27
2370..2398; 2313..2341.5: 1.07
